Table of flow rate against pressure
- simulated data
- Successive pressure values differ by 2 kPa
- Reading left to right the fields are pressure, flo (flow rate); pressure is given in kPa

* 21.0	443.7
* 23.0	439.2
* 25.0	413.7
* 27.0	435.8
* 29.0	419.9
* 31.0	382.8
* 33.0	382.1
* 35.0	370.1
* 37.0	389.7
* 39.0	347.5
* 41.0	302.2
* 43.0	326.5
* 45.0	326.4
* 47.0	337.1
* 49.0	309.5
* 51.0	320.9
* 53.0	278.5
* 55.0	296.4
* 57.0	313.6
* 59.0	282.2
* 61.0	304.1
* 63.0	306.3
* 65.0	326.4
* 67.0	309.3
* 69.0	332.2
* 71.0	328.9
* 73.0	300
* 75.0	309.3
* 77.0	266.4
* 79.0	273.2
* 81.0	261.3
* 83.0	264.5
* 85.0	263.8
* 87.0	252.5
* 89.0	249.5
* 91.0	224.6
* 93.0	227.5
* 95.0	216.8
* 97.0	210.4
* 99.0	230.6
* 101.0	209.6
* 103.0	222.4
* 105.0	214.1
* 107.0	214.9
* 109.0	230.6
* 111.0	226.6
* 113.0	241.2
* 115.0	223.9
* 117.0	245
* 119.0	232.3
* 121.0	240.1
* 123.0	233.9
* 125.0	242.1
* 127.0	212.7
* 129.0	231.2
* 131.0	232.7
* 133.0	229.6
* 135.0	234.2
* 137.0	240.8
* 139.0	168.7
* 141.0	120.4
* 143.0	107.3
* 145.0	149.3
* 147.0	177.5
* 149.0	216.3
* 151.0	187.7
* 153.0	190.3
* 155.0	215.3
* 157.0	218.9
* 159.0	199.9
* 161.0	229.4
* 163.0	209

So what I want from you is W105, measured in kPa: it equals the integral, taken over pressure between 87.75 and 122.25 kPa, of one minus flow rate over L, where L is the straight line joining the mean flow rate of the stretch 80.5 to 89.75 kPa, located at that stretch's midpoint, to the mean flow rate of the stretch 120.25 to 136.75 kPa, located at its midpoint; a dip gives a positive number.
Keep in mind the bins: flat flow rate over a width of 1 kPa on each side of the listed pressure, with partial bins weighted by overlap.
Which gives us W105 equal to 2.7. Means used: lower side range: 258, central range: 227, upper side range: 232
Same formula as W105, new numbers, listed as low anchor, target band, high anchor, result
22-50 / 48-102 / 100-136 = 4.8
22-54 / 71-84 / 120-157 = 0.7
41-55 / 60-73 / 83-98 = -1.7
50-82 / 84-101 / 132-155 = 1.8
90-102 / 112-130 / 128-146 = -2.8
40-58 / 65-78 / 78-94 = -1.6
